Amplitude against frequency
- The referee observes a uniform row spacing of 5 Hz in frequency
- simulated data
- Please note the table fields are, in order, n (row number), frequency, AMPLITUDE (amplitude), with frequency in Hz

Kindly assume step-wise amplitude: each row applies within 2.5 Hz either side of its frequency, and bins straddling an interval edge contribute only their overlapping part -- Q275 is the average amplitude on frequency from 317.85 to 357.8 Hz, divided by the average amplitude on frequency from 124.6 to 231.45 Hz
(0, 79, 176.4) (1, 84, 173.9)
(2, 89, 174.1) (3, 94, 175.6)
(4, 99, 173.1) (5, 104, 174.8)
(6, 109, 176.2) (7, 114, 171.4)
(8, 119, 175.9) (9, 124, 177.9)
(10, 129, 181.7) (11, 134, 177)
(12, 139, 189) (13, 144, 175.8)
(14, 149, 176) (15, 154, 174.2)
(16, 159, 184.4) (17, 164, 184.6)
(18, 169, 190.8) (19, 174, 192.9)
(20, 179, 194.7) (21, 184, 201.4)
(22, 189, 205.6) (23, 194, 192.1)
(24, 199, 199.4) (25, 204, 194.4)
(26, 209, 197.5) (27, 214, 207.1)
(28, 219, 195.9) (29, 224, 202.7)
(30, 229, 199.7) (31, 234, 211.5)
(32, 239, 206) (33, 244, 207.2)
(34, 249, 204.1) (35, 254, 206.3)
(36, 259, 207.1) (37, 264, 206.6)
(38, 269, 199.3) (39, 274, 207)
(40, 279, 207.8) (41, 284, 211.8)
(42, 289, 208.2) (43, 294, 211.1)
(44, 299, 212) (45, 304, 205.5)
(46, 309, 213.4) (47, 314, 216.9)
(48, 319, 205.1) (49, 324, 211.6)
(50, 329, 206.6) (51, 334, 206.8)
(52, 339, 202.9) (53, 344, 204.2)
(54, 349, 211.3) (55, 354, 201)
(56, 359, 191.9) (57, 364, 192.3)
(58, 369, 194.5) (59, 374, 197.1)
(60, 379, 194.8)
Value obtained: 1.08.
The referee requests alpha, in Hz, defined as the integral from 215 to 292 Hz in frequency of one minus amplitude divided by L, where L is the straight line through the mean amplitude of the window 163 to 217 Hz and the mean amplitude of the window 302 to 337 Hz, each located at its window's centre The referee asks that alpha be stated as -1.0 Hz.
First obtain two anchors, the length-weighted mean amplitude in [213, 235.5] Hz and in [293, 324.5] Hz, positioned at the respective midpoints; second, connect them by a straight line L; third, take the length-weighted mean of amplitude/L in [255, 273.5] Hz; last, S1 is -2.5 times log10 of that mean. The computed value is 0.01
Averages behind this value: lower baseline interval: 203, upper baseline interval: 211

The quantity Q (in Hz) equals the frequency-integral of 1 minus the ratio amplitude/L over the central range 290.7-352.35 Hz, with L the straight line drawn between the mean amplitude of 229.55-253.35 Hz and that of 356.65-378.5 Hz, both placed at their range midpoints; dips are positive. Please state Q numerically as -3.18 Hz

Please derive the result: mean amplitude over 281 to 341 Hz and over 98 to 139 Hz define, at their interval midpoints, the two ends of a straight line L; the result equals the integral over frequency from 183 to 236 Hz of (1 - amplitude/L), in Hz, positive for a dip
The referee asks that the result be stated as -2.3 Hz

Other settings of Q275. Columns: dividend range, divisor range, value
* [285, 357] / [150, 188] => 1.10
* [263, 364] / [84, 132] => 1.18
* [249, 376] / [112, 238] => 1.08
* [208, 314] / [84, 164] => 1.16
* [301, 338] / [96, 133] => 1.19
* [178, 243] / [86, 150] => 1.14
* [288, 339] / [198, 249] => 1.04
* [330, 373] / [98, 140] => 1.13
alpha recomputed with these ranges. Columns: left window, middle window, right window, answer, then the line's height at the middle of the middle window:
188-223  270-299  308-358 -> -0.69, 204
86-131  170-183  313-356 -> -0.65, 185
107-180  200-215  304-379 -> -0.82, 189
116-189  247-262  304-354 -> -0.58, 198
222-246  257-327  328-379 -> -2.01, 203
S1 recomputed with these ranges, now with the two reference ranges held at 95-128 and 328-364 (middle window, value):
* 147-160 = 0.02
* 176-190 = -0.09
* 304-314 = -0.07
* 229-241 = -0.10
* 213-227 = -0.07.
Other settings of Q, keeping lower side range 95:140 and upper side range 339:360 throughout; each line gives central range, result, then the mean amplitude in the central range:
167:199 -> -2.1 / 197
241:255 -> -1.0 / 206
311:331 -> -1.1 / 210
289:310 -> -1.4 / 210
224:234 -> -0.7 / 203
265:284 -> -1.1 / 206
